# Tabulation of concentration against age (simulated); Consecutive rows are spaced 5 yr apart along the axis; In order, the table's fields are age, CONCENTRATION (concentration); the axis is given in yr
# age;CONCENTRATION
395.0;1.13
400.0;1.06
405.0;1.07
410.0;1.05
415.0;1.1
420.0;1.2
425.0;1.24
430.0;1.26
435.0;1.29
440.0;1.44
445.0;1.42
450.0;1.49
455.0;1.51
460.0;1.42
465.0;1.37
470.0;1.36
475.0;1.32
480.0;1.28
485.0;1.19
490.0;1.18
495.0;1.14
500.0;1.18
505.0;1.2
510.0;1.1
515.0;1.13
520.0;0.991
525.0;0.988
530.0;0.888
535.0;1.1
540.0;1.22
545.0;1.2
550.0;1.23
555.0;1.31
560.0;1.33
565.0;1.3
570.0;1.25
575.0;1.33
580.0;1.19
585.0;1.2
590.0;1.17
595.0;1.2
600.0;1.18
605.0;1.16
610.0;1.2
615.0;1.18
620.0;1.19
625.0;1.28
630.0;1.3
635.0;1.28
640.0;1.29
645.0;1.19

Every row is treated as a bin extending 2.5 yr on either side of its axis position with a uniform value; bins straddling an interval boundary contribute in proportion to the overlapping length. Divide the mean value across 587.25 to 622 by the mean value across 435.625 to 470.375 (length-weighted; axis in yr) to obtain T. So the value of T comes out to 0.83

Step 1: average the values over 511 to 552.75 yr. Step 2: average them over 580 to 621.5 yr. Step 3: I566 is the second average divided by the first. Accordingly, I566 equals 1.1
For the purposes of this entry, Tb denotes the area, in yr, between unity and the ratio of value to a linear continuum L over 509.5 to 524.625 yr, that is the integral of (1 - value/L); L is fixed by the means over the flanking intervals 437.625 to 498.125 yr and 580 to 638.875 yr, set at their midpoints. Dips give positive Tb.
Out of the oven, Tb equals 2.8 yr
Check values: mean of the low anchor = 1.34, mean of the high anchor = 1.21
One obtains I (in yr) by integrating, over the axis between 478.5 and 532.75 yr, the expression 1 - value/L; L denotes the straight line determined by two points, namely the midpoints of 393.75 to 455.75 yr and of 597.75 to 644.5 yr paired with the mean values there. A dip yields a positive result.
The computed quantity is 5.5 yr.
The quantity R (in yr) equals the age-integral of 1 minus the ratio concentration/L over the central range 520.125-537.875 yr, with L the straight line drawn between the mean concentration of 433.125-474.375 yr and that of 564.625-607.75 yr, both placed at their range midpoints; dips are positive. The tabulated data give 4.1 yr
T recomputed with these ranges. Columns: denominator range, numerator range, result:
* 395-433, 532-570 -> 1.08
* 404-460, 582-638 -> 0.94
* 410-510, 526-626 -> 0.94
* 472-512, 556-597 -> 1.04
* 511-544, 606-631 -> 1.15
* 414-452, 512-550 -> 0.83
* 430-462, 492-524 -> 0.79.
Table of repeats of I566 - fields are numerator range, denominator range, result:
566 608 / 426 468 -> 0.87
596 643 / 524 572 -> 1.03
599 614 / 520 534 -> 1.22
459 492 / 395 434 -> 1.13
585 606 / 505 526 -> 1.10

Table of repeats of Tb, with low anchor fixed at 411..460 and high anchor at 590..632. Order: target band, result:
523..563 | 2.9 yr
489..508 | 1.6 yr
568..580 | -0.4 yr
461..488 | -0.2 yr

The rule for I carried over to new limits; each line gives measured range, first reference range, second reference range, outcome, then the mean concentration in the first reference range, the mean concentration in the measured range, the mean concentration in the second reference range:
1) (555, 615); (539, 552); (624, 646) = 0.52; 1.22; 1.23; 1.27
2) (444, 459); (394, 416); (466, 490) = -3.30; 1.08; 1.47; 1.28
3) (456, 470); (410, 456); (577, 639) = -1.20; 1.31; 1.4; 1.21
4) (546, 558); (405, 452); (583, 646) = -0.30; 1.26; 1.26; 1.22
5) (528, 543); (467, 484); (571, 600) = 2.13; 1.31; 1.08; 1.22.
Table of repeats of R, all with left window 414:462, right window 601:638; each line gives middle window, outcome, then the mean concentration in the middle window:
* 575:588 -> 0.3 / 1.22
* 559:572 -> -0.3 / 1.29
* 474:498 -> 1.8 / 1.21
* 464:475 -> -0.3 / 1.35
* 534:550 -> 1.1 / 1.19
